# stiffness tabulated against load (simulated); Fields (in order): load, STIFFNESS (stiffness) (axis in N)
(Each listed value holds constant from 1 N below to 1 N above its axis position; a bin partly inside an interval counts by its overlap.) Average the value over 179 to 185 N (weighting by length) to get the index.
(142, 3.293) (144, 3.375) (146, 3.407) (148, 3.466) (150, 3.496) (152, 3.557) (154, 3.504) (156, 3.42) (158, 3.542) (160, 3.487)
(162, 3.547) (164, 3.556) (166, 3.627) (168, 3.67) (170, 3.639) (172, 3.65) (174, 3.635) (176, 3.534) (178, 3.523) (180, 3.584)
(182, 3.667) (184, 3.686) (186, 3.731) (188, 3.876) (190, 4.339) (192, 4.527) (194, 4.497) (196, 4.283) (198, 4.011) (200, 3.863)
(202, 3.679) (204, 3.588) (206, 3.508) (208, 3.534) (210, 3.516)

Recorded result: 3.65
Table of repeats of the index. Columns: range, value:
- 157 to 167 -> 3.55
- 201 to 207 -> 3.59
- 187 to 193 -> 4.25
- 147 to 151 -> 3.48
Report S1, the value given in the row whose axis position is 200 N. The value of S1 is 3.863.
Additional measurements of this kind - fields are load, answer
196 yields 4.283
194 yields 4.497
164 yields 3.556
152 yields 3.557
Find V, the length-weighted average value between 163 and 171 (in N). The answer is 3.62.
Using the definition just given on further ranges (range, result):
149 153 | 3.53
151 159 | 3.51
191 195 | 4.51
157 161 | 3.51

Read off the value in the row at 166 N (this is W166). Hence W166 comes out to 3.627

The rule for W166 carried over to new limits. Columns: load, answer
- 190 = 4.339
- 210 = 3.516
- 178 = 3.523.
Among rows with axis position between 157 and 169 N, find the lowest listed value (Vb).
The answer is 3.487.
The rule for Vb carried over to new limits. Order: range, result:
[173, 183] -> 3.523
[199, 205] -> 3.588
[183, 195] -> 3.686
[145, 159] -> 3.407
